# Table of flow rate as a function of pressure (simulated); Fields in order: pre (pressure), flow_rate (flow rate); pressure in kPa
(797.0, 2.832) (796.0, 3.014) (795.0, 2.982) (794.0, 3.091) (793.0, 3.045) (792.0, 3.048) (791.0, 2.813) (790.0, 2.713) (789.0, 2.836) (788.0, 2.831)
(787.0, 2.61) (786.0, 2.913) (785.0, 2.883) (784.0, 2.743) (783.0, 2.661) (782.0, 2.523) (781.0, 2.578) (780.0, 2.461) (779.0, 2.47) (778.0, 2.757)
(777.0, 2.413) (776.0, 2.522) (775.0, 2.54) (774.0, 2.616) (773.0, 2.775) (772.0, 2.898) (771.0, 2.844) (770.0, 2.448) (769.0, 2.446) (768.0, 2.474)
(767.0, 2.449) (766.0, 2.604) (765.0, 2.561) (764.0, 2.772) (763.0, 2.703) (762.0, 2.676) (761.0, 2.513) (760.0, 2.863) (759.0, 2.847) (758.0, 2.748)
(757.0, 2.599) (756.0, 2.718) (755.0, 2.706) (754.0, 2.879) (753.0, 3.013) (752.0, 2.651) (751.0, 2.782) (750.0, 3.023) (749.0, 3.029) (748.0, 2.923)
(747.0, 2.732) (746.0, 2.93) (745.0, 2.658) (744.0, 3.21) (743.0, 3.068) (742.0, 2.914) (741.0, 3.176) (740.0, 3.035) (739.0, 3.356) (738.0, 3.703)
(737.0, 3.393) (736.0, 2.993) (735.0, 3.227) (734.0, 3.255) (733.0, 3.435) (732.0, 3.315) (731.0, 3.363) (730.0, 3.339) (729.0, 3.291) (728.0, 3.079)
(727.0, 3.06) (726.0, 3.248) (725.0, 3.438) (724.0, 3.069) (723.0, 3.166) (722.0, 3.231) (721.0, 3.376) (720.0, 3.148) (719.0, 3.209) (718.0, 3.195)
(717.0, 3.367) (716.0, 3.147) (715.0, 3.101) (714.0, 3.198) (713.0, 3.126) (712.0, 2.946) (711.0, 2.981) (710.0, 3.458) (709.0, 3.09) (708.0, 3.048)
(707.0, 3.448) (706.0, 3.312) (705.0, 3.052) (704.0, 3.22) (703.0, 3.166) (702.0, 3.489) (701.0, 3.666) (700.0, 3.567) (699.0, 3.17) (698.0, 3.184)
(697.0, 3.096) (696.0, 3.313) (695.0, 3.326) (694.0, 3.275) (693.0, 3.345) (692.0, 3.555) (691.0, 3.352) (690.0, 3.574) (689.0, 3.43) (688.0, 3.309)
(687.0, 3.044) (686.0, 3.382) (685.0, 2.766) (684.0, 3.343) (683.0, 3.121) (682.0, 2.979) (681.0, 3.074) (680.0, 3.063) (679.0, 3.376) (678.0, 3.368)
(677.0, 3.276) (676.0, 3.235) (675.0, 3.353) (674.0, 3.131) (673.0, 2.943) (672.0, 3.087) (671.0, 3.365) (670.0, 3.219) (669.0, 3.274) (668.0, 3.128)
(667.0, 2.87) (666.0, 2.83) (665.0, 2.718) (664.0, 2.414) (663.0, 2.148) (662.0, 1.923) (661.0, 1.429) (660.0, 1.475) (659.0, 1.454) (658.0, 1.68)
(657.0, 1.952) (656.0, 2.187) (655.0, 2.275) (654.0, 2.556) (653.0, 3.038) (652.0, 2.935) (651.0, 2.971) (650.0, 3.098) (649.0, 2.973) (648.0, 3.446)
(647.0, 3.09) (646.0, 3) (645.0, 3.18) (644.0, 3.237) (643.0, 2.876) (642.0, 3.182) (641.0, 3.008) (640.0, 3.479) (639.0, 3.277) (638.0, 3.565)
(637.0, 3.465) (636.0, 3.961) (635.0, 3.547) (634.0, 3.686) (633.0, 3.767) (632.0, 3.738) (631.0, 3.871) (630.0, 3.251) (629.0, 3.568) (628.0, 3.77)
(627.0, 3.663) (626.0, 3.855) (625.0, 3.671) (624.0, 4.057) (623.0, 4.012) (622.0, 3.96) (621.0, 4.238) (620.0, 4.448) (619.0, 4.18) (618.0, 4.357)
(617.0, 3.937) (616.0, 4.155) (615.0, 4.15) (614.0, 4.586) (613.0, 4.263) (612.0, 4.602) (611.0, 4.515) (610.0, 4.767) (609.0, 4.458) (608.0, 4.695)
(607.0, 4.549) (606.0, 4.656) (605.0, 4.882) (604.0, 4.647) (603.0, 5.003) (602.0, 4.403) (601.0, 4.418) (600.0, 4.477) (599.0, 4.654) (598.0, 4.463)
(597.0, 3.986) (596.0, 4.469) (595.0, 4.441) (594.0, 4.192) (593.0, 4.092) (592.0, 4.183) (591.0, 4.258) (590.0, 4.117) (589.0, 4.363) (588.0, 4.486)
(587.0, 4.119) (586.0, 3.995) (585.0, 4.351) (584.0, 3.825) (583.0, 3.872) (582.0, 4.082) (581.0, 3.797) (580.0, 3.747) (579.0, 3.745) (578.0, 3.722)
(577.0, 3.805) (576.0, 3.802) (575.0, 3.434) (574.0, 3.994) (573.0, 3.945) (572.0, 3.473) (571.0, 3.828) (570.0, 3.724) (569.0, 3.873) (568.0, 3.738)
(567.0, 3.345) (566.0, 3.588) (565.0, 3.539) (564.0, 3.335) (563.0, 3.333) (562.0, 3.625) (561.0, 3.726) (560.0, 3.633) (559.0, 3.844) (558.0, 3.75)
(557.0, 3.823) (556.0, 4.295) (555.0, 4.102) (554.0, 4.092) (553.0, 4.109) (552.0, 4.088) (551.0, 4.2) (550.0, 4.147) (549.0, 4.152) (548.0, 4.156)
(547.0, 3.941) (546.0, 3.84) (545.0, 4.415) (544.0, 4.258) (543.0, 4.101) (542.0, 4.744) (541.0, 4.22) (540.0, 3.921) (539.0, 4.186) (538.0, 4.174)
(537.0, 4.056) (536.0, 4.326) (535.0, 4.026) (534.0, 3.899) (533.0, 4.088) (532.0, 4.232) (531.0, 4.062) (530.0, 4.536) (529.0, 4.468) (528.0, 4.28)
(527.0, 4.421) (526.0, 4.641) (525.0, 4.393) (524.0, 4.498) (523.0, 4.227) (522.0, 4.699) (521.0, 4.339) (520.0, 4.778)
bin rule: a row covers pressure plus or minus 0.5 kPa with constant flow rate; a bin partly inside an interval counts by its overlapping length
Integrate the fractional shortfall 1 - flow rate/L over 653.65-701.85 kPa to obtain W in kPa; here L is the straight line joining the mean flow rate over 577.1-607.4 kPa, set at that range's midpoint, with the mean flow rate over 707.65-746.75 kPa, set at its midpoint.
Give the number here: 8.46 kPa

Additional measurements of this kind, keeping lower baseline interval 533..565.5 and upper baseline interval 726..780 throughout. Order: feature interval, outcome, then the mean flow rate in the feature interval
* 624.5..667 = 6.2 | 2.98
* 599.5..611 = -2.9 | 4.63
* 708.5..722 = -0.4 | 3.18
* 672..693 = 0.2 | 3.23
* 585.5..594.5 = -1.0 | 4.2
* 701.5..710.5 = -0.3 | 3.25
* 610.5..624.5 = -2.4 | 4.25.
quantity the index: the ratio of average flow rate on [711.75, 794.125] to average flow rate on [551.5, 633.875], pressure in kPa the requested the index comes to 0.72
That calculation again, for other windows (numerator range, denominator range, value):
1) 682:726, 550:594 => 0.84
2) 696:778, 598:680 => 0.87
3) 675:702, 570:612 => 0.78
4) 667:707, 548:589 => 0.84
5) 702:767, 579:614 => 0.70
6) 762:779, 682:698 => 0.80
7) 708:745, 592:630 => 0.75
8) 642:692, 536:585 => 0.74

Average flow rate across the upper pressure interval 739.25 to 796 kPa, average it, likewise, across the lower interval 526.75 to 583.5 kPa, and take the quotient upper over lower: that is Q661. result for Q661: 0.7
